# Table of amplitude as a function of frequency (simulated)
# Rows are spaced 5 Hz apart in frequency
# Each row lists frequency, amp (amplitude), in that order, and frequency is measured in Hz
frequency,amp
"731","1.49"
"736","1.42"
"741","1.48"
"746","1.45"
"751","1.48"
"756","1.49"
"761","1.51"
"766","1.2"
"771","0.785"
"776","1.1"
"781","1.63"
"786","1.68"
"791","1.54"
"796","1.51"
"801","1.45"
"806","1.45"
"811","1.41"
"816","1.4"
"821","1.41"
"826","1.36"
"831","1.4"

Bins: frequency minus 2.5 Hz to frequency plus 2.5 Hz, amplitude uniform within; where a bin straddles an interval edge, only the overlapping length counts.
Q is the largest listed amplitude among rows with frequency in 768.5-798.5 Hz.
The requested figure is 1.68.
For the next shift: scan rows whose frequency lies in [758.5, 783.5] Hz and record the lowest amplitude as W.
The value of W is 0.785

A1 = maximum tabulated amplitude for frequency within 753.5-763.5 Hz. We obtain 1.51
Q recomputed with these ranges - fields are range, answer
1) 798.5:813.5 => 1.45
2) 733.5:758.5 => 1.49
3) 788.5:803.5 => 1.54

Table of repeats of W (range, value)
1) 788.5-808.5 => 1.45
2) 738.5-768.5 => 1.2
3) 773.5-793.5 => 1.1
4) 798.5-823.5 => 1.4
